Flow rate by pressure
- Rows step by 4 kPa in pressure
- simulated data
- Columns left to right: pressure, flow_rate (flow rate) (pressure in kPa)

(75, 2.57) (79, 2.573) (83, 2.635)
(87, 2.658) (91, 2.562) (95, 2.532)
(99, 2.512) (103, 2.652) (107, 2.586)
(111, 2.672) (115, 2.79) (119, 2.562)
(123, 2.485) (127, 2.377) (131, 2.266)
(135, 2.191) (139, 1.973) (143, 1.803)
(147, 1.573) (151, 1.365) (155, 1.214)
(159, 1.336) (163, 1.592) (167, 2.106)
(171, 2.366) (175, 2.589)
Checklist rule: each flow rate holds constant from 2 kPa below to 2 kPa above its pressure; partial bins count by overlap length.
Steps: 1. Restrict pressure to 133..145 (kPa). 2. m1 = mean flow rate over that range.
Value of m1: 1.99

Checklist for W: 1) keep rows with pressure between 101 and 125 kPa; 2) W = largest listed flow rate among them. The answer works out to 2.79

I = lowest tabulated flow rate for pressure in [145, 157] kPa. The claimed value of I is 1.214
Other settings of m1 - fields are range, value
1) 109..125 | 2.63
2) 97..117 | 2.64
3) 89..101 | 2.54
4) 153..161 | 1.27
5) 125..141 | 2.2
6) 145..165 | 1.42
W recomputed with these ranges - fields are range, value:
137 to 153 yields 1.973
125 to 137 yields 2.377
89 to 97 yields 2.562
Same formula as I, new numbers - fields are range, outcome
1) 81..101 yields 2.512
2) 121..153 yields 1.365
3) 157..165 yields 1.336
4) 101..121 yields 2.562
